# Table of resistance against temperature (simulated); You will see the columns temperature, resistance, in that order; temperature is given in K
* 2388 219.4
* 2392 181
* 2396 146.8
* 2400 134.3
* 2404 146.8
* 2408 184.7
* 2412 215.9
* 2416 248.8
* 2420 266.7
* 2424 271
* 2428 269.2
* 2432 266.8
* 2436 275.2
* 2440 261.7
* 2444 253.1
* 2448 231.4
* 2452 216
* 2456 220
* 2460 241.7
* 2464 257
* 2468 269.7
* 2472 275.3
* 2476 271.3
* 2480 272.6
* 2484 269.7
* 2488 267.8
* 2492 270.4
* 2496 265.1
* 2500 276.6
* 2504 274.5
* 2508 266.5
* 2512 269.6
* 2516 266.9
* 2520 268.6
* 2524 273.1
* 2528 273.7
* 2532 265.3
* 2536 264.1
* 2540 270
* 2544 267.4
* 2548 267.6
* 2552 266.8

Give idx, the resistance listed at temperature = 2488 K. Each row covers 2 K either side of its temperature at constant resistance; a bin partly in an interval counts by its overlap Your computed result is 267.8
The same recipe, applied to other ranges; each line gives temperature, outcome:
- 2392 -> 181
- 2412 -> 215.9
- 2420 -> 266.7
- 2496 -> 265.1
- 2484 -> 269.7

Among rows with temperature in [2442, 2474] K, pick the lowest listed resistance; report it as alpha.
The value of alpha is 216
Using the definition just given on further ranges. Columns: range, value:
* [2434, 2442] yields 261.7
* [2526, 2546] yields 264.1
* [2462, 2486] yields 257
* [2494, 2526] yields 265.1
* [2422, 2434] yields 266.8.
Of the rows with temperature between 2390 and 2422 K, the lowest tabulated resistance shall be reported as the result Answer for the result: 134.3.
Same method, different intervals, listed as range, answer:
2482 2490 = 267.8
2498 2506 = 274.5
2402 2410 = 146.8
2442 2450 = 231.4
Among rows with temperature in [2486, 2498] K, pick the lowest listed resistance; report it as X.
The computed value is 265.1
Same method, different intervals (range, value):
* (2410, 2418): 215.9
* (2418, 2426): 266.7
